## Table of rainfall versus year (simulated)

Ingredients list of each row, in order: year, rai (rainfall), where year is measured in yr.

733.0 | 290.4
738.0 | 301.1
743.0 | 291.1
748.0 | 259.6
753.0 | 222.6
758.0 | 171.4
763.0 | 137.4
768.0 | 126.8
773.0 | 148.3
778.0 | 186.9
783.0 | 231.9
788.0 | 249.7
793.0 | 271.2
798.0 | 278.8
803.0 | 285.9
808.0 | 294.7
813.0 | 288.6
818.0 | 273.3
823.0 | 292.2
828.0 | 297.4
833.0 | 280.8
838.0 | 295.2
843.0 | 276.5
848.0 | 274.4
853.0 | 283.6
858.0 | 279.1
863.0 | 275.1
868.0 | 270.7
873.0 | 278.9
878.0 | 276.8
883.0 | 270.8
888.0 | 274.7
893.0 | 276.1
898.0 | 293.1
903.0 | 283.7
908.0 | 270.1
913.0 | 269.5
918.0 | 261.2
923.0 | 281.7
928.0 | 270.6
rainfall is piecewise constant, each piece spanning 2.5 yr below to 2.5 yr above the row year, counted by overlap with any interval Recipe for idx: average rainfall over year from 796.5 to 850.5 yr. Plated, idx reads 285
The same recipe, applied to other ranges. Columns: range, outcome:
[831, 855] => 282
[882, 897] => 276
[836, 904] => 279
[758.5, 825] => 233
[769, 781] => 165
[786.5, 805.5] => 273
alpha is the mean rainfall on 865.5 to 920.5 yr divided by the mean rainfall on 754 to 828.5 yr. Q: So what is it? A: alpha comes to 1.18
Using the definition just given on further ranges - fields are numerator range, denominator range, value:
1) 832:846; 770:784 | 1.56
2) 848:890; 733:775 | 1.30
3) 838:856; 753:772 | 1.80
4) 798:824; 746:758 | 1.27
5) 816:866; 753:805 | 1.35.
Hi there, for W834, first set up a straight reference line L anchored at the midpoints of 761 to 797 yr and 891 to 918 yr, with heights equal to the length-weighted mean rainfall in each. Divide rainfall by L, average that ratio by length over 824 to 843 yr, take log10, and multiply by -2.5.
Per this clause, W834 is -0.24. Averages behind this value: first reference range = 198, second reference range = 277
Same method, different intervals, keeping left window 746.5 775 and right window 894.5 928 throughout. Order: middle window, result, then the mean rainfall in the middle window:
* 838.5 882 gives -0.15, 278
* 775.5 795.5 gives -0.22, 235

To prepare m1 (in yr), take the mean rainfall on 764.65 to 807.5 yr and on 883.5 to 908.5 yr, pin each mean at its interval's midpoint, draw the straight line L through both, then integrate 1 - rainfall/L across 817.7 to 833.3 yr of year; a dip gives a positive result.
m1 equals -2.8 yr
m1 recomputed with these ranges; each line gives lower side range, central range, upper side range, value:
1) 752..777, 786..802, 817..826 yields -3.2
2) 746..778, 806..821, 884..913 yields -4.9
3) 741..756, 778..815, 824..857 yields 0.6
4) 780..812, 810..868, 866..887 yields -2.4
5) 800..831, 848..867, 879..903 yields 0.4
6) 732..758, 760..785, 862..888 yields 9.4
